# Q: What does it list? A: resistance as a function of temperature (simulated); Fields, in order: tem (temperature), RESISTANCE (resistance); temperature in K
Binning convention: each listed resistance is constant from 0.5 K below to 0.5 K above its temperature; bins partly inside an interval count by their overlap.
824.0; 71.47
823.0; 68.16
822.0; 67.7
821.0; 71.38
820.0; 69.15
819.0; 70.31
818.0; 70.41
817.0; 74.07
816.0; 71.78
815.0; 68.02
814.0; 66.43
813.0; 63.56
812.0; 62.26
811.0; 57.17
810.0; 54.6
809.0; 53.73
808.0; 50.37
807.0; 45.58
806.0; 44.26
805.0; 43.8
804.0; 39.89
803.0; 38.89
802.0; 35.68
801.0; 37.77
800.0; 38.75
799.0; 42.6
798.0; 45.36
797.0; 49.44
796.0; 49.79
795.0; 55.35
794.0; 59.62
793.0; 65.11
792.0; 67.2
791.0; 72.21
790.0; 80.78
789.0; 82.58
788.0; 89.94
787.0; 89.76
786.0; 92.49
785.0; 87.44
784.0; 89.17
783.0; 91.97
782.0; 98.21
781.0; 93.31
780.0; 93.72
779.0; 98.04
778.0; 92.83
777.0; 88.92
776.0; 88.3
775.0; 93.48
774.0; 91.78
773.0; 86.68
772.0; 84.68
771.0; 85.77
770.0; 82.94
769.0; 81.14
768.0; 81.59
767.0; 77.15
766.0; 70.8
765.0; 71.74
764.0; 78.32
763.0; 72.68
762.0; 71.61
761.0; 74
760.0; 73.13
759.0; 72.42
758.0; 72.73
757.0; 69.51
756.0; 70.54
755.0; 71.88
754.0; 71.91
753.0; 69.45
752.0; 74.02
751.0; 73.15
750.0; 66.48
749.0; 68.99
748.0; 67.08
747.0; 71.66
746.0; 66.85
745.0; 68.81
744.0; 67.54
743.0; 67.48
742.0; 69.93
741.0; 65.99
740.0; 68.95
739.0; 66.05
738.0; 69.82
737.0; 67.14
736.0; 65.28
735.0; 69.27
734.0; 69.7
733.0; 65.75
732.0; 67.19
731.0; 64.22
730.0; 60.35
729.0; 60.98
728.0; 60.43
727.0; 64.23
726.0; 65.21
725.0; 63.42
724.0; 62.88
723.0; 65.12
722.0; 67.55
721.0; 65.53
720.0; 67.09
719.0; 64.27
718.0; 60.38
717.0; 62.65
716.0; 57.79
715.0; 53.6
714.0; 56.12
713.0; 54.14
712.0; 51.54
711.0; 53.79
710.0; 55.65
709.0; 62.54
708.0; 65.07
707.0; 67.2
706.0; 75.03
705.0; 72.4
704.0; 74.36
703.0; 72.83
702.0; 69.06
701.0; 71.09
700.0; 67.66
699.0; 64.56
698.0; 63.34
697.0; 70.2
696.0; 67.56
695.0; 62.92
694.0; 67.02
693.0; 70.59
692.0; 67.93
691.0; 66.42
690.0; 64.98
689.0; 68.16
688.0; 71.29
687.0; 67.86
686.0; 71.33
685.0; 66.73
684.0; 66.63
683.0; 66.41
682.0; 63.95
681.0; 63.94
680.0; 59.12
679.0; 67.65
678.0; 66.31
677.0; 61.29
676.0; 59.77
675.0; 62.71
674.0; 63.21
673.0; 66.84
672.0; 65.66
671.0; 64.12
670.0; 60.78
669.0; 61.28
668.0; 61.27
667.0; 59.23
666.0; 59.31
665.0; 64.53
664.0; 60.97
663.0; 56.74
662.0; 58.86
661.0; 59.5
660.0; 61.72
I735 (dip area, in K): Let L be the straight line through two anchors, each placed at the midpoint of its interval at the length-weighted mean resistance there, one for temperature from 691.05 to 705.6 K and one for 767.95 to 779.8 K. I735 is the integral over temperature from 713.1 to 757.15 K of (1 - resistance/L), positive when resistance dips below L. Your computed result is 6.90 K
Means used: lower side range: 68.7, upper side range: 88.4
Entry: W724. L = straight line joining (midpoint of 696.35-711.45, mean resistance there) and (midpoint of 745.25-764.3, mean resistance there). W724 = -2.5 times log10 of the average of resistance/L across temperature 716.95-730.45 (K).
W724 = 0.08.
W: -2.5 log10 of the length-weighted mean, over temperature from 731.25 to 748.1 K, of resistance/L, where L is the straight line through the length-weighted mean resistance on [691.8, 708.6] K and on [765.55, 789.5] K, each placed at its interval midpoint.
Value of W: 0.16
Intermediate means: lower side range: 68.7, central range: 67.9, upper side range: 88.1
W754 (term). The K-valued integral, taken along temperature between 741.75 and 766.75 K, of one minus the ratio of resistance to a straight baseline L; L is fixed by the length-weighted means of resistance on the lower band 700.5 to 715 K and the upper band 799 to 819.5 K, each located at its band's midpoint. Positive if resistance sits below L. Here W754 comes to -4.87 K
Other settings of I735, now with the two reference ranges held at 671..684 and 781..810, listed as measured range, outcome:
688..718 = -0.49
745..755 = -1.10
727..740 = -0.48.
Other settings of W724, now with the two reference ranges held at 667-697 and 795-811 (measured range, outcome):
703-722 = -0.04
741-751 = -0.24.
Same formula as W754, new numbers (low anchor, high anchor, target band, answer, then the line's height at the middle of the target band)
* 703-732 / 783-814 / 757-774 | -4.5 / 61.3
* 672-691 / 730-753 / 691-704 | -0.4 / 66.2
